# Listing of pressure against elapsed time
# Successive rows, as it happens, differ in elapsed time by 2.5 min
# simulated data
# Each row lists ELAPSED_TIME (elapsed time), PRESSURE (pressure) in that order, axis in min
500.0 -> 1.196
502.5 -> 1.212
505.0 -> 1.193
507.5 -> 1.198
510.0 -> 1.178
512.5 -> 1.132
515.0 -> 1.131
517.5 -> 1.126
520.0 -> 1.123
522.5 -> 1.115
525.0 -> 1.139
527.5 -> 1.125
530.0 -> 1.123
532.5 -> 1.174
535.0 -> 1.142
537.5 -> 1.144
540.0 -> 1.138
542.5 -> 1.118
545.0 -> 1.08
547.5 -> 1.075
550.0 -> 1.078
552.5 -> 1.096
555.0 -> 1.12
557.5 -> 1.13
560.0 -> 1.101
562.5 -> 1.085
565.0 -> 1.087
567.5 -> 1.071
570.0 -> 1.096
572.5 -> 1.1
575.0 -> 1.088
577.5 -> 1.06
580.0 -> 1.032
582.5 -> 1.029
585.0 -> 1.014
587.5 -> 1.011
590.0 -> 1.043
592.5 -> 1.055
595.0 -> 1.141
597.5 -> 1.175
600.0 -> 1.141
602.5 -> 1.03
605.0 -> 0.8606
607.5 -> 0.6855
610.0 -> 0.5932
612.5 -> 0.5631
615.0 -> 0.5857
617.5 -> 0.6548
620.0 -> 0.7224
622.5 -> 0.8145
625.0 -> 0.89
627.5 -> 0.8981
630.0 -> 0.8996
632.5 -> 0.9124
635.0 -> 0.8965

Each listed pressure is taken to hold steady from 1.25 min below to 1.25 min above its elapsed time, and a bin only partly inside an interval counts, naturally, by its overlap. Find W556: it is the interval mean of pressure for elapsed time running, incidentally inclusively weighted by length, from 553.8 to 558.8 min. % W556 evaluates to 1.12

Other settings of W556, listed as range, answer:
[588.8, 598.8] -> 1.1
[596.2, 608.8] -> 0.978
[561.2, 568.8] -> 1.08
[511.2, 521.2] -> 1.13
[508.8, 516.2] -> 1.15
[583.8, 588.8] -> 1.01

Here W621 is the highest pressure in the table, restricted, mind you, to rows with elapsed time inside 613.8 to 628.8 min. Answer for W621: 0.8981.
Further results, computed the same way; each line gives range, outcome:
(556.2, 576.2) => 1.13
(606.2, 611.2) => 0.6855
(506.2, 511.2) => 1.198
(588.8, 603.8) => 1.175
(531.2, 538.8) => 1.174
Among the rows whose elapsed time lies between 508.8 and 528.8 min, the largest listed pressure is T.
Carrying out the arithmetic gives 1.178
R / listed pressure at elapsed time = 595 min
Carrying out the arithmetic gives 1.141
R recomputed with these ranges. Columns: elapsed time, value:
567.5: 1.071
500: 1.196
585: 1.014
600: 1.141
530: 1.123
